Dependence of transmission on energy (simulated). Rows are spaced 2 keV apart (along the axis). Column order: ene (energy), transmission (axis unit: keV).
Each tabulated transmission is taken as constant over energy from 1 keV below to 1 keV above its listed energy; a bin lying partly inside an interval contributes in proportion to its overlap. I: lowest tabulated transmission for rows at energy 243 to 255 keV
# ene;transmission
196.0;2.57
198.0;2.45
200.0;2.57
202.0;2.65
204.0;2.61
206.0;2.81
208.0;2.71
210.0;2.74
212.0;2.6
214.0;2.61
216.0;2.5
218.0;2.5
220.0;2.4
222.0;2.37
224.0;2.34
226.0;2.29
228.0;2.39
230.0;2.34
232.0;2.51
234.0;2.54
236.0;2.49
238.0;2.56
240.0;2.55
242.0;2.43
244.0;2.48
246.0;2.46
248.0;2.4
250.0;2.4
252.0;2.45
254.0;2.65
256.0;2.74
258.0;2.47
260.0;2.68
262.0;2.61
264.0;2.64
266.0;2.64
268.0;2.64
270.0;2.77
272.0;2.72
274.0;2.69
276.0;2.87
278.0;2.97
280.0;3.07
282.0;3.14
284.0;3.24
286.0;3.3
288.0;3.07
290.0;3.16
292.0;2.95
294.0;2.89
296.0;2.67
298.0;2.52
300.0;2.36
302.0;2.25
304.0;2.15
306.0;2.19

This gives 2.4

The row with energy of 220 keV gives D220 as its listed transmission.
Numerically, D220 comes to 2.4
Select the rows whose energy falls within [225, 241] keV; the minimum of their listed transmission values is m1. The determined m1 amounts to 2.29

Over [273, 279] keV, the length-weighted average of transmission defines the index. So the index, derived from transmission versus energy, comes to 2.84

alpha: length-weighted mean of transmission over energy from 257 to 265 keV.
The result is 2.6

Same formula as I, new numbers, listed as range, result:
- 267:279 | 2.64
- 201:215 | 2.6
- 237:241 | 2.55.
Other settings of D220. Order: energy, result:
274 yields 2.69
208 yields 2.71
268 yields 2.64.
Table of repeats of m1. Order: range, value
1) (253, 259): 2.47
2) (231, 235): 2.51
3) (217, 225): 2.34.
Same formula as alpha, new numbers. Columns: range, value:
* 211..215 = 2.6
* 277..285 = 3.1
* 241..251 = 2.43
